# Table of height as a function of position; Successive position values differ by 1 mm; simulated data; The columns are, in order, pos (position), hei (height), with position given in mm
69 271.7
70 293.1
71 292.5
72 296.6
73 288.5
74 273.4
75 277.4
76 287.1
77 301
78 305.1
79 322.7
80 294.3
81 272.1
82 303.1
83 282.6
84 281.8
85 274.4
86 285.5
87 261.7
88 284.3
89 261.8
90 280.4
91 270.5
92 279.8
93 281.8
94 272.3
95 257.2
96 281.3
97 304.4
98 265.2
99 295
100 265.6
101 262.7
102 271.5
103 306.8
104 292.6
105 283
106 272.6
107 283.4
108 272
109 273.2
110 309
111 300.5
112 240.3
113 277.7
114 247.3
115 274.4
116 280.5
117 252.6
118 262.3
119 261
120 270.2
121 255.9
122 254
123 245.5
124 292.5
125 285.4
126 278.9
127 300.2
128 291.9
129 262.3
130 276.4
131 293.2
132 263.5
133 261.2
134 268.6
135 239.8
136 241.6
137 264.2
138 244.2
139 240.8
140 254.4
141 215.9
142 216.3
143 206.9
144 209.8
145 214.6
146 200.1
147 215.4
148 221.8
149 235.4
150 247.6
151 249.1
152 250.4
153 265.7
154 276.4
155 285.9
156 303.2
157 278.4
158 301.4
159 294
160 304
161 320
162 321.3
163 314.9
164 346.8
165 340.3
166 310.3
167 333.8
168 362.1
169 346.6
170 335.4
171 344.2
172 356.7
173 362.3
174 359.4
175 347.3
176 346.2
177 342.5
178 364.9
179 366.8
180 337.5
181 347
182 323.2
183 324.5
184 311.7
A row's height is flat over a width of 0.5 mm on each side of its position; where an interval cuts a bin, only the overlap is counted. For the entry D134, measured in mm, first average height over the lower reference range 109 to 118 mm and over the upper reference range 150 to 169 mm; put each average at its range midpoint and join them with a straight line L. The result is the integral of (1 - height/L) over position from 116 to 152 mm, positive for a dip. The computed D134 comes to 4.2 mm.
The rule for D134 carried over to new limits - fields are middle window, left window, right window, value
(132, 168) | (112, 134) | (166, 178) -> 5.4 mm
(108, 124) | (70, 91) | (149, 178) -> 1.6 mm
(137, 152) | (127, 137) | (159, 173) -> 3.2 mm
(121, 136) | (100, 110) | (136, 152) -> -1.2 mm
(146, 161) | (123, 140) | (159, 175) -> 2.2 mm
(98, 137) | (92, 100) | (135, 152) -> -2.4 mm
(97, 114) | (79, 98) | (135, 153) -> -0.9 mm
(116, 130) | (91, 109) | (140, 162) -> -0.2 mm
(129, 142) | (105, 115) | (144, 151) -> -0.7 mm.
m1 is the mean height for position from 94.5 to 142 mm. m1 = 269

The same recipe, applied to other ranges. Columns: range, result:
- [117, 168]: 269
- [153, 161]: 292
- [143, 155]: 236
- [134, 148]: 229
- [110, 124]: 266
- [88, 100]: 277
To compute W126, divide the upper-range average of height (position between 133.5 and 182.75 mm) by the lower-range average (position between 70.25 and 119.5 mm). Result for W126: 1.04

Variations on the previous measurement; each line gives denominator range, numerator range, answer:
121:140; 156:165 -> 1.17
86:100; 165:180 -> 1.26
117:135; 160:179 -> 1.26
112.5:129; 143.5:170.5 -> 1.05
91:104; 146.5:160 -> 0.95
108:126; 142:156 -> 0.88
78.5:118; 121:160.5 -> 0.92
